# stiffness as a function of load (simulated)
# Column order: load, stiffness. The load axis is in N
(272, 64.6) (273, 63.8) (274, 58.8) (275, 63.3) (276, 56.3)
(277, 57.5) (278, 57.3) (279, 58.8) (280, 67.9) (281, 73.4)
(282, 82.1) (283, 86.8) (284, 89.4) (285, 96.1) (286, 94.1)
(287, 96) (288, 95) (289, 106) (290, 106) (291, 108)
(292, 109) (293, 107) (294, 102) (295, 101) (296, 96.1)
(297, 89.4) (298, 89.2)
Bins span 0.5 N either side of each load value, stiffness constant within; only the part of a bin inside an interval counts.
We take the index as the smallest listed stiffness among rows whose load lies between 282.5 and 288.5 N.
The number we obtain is 86.8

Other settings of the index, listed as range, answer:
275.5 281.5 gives 56.3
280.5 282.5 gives 73.4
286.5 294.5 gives 95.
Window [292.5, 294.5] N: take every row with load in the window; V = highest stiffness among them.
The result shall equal 107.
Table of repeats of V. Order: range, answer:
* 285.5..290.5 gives 106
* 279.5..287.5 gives 96.1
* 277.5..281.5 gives 73.4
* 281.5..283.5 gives 86.8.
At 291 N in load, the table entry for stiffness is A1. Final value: 108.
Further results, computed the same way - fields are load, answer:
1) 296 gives 96.1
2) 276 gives 56.3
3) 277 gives 57.5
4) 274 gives 58.8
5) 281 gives 73.4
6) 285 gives 96.1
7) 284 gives 89.4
